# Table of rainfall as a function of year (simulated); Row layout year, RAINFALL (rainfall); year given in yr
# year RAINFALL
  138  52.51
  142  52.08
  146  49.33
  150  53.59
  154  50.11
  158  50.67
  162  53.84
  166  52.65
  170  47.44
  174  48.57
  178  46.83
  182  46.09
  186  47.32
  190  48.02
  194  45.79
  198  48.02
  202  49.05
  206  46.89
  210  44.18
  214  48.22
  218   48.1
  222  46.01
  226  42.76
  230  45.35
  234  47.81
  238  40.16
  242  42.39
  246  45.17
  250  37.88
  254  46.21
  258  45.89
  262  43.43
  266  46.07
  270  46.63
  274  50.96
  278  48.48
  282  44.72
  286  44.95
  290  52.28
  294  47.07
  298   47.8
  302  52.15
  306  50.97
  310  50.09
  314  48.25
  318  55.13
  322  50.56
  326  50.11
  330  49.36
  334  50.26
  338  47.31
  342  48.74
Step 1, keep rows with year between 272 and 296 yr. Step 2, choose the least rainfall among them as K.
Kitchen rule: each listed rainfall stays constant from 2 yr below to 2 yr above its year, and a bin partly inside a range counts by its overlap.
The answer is 44.72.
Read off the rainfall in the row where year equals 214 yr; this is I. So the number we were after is 48.22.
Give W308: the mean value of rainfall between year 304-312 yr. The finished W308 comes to 50.5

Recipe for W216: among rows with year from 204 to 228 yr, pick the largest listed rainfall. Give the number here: 48.22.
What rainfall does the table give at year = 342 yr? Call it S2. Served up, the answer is 48.74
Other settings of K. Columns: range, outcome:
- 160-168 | 52.65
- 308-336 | 48.25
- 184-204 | 45.79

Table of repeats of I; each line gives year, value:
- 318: 55.13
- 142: 52.08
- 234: 47.81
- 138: 52.51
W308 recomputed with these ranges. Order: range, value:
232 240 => 44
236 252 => 41.4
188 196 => 46.9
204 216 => 46.4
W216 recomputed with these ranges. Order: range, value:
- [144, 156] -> 53.59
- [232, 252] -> 47.81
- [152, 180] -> 53.84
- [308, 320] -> 55.13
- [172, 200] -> 48.57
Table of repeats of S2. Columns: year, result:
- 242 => 42.39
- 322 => 50.56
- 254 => 46.21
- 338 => 47.31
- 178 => 46.83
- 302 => 52.15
